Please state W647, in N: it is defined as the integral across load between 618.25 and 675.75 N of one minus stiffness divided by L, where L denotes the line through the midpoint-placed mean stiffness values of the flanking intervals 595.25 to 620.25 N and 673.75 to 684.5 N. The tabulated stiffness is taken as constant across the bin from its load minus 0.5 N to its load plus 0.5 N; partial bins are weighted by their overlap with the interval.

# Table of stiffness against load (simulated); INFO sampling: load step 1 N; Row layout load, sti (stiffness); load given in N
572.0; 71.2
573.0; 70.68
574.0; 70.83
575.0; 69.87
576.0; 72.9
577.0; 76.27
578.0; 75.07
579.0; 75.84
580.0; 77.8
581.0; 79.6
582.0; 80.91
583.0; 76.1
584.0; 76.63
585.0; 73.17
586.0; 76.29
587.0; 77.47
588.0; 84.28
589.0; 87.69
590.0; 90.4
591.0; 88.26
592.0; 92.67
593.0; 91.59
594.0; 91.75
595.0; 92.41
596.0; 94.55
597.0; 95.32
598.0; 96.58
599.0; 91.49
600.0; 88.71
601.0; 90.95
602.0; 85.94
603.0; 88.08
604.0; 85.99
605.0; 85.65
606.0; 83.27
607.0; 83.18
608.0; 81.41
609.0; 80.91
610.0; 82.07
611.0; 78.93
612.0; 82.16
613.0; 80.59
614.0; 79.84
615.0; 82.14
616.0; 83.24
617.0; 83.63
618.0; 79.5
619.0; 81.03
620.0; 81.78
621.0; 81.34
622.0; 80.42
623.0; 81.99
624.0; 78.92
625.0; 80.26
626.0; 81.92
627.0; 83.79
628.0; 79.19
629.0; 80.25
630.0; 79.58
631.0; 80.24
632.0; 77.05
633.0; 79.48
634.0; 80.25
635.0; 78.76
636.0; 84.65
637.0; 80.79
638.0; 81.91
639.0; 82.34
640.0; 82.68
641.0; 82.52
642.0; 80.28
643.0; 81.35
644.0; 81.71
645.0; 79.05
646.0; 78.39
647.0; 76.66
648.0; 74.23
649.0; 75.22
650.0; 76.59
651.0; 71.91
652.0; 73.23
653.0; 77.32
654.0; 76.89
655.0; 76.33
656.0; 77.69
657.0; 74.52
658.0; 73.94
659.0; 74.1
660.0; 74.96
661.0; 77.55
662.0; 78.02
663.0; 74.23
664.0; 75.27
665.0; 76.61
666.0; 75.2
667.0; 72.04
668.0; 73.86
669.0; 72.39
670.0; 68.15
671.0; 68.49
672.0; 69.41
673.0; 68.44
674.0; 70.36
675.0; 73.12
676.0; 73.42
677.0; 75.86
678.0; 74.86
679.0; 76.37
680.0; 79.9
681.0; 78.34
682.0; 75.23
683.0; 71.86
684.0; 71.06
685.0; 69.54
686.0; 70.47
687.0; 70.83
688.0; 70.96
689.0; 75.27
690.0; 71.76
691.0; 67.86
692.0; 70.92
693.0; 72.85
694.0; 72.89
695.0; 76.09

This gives 1.5 N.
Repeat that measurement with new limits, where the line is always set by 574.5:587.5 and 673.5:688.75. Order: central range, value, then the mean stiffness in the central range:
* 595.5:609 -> -2.3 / 88.3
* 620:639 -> -1.5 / 80.7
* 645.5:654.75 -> -0.2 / 75.6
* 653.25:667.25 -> -0.3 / 75.6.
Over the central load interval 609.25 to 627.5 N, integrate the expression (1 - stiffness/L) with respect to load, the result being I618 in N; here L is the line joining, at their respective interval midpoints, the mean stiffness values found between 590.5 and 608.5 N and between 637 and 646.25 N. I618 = 0.9 N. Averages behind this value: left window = 89.3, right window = 81.2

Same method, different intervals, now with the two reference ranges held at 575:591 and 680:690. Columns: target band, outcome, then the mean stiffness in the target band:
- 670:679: 0.21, 71.8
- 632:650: -1.05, 79.8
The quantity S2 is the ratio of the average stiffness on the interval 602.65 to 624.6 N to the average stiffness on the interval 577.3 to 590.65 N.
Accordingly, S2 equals 1.0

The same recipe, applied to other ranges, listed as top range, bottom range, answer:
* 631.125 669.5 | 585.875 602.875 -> 0.87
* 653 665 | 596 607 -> 0.85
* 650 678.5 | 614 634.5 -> 0.92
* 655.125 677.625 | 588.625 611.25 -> 0.83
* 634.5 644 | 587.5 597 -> 0.90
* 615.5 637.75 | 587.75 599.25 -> 0.88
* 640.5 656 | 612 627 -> 0.95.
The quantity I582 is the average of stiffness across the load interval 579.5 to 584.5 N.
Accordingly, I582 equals 78.2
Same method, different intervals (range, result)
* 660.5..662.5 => 77.8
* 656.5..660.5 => 74.4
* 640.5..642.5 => 81.4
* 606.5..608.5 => 82.3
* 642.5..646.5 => 80.1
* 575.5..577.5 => 74.6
